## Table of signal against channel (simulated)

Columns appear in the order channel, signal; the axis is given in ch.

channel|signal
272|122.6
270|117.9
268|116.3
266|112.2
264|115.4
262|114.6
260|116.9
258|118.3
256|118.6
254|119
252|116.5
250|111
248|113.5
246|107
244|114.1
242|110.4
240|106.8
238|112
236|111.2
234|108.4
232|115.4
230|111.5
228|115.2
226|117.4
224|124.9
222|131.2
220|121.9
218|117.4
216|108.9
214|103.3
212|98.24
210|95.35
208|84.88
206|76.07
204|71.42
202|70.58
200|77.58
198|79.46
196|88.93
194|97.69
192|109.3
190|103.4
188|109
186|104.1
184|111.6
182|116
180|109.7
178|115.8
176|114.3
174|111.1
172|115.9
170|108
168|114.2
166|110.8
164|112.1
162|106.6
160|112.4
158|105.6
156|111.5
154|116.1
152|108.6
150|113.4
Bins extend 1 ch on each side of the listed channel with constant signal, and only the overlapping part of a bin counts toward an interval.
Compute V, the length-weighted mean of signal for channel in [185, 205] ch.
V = 91.1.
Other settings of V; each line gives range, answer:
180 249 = 104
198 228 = 99.8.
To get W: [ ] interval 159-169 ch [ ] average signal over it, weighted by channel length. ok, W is 111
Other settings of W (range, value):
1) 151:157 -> 112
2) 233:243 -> 110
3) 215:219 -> 113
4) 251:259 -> 118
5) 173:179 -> 114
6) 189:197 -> 99.8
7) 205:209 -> 80.5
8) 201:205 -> 71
